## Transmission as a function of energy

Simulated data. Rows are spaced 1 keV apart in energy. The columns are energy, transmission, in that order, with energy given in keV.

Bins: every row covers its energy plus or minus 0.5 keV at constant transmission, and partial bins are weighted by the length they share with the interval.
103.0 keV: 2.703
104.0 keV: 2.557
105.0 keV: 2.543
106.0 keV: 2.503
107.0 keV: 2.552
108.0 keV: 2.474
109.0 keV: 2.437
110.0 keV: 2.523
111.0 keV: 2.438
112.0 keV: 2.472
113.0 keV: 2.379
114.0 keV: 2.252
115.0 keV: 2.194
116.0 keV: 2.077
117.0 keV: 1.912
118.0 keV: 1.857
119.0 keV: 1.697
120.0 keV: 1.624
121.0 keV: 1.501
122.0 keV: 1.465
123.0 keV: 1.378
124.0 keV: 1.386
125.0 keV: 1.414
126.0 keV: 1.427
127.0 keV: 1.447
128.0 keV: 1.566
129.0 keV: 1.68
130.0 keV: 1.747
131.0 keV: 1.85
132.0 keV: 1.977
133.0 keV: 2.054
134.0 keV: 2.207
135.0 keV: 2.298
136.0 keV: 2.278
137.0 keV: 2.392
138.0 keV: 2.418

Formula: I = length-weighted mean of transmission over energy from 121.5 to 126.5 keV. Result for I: 1.41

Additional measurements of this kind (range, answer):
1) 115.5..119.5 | 1.89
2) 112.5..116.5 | 2.23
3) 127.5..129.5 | 1.62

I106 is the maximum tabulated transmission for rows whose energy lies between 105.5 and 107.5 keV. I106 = 2.552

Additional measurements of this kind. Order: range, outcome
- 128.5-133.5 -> 2.054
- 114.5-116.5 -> 2.194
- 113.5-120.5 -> 2.252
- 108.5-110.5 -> 2.523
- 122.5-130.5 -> 1.747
